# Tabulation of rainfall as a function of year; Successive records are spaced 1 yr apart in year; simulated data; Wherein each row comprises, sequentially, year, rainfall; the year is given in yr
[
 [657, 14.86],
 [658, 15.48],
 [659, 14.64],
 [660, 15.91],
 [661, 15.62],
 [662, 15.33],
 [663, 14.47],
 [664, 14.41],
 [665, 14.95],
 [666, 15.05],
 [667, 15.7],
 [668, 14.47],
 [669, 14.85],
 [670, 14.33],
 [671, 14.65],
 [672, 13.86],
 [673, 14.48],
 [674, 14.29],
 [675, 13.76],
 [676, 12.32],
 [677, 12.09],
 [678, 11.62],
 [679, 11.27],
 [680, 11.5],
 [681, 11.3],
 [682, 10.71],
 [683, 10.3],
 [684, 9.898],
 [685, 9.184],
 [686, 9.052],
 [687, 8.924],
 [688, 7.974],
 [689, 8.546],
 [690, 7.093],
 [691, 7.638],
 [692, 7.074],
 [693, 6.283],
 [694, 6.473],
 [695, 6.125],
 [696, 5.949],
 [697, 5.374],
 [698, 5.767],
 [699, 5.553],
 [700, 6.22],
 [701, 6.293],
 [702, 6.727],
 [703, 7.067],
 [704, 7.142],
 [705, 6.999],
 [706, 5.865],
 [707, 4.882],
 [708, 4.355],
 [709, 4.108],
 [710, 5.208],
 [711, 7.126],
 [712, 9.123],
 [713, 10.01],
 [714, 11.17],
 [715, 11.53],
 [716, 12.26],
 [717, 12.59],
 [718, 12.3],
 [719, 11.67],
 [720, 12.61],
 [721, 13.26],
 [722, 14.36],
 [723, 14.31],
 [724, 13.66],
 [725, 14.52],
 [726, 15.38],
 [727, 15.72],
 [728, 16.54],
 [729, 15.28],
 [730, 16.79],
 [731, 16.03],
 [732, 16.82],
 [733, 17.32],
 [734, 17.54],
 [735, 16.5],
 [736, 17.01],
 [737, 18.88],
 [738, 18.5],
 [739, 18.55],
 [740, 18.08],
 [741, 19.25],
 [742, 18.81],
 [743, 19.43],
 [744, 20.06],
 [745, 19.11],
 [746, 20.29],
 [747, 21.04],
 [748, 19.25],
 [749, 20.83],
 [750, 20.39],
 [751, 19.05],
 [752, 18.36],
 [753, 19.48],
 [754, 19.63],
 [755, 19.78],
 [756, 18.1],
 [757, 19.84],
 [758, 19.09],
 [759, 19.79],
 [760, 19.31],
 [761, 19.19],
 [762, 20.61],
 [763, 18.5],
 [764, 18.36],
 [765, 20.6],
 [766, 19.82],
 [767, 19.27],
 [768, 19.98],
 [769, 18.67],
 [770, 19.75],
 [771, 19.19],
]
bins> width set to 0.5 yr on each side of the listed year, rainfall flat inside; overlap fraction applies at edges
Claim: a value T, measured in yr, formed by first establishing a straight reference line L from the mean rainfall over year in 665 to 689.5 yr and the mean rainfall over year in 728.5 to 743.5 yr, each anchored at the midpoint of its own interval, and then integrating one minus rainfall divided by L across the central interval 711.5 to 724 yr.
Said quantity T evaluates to 2.98 yr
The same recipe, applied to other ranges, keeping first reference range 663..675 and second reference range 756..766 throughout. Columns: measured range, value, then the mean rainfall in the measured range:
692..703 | 6.78 yr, 6.17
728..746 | 0.27 yr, 17.9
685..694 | 4.50 yr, 7.82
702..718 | 8.33 yr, 8.06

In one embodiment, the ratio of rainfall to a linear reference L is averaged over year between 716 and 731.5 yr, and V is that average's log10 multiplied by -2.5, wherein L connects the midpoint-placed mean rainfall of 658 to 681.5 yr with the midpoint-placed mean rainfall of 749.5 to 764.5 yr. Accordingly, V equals 0.21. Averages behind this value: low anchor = 14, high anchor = 19.3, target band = 14.3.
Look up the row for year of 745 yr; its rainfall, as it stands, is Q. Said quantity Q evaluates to 19.11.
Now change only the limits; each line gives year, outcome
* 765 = 20.6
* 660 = 15.91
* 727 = 15.72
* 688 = 7.974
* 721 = 13.26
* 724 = 13.66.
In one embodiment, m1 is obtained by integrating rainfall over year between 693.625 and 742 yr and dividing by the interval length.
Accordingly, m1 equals 11.6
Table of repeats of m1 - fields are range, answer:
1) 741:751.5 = 19.8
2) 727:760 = 18.6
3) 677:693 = 9.45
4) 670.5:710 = 8.64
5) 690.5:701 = 6.25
